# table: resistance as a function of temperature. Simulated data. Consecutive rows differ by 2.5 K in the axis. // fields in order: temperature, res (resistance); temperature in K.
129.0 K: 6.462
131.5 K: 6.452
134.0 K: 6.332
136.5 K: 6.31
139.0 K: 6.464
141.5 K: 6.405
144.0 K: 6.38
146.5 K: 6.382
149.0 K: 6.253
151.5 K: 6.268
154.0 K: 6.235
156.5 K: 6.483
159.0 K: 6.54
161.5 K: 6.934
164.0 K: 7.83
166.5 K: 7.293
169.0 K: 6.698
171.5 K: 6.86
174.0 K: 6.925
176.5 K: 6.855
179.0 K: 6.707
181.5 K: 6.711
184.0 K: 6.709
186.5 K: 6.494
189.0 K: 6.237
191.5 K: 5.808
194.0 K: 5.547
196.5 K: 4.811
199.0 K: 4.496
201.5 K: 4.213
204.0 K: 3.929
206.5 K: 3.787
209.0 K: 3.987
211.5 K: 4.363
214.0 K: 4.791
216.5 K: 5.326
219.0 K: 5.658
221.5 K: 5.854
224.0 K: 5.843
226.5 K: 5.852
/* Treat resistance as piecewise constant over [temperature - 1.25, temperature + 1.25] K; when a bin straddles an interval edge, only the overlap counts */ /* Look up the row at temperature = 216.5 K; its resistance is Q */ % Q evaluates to 5.326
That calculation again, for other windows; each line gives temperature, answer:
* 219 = 5.658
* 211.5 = 4.363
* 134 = 6.332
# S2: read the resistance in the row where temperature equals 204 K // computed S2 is 3.929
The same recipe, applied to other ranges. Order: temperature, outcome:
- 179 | 6.707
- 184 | 6.709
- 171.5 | 6.86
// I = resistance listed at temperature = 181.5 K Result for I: 6.711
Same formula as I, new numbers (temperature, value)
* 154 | 6.235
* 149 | 6.253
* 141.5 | 6.405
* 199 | 4.496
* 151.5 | 6.268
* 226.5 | 5.852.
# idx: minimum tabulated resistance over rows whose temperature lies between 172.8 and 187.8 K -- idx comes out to 6.494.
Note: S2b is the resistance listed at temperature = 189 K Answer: 6.237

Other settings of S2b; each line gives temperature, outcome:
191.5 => 5.808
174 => 6.925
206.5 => 3.787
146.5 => 6.382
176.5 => 6.855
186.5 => 6.494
